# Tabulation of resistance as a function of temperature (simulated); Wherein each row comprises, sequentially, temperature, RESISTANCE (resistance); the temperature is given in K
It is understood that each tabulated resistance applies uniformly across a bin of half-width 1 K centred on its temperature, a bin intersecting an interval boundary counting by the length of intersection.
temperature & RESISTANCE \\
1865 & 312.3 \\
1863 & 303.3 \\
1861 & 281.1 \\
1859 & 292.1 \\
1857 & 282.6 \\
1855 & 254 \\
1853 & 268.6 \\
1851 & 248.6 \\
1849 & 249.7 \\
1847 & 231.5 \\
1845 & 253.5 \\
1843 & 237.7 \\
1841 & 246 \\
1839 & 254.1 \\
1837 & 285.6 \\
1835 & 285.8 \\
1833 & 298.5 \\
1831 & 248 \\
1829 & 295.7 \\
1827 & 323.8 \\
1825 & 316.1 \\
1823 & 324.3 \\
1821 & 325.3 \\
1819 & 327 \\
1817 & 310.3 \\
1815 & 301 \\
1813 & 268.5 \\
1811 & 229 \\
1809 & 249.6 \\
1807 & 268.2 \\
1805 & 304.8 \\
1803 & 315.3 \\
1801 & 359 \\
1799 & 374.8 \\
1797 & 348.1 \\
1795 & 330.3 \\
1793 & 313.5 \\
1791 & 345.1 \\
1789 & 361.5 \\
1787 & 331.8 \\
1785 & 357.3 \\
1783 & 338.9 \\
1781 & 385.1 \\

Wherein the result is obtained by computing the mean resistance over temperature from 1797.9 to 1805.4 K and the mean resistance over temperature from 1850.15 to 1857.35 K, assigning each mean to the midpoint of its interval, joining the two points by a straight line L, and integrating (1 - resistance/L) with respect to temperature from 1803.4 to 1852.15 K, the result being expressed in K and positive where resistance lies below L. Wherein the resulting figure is 3.61 K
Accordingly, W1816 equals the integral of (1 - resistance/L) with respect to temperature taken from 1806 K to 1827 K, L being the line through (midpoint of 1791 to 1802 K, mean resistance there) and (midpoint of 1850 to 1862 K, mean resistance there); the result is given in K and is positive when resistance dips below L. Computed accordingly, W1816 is 1.70 K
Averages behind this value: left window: 345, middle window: 293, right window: 271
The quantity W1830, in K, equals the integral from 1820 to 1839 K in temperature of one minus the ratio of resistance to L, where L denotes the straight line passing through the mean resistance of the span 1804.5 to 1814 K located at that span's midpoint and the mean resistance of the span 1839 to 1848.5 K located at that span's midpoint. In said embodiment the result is -3.5 K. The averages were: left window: 262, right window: 244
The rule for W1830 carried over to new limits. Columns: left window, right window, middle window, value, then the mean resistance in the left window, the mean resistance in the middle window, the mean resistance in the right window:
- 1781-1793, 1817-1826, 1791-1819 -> 2.2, 347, 308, 322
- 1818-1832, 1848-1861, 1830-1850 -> 2.0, 309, 259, 267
